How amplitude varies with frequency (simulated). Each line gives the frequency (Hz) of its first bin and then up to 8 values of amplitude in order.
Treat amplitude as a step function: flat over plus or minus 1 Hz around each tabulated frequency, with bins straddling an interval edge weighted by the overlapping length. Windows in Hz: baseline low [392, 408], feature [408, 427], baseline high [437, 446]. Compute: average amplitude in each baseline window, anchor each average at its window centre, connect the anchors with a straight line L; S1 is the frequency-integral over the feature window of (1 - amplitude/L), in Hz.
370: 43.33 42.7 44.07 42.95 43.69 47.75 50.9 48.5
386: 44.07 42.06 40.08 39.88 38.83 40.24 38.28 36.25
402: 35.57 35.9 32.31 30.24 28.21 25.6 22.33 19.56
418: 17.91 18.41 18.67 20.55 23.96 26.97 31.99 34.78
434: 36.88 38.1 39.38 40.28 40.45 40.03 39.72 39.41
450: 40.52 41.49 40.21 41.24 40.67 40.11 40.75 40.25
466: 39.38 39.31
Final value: 7.9 Hz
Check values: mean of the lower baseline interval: 36.6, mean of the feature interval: 22.1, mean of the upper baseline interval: 40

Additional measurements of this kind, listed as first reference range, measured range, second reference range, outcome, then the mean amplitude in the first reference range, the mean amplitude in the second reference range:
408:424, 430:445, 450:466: -3.1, 22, 40.6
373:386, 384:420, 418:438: 4.6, 46.1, 27.9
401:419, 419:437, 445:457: 3.1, 27.5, 40.4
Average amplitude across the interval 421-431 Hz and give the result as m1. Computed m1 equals 24.4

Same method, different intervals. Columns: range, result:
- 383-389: 44.9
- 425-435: 30.9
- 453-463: 40.6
